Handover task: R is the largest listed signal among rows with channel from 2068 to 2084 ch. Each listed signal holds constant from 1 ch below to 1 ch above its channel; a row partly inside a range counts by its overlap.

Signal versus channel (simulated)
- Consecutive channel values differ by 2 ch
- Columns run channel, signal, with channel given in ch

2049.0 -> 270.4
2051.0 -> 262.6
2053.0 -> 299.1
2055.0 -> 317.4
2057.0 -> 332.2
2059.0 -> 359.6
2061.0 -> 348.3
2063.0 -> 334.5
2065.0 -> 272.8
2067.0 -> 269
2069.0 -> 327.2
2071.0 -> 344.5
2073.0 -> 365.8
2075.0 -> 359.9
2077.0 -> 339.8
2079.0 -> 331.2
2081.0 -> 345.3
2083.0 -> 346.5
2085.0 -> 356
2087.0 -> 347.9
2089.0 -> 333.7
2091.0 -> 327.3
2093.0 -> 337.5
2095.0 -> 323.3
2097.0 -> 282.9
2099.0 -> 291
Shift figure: 365.8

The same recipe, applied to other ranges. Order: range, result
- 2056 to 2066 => 359.6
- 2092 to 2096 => 337.5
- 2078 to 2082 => 345.3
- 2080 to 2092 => 356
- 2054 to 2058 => 332.2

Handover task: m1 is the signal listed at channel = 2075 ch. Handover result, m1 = 359.9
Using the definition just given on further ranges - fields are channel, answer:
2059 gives 359.6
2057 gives 332.2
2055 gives 317.4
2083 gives 346.5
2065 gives 272.8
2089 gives 333.7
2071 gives 344.5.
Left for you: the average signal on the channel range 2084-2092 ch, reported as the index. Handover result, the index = 341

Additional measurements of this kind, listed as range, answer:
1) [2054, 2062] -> 339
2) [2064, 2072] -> 303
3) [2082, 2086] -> 351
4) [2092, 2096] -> 330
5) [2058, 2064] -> 347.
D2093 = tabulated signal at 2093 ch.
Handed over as 337.5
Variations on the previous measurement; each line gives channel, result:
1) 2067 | 269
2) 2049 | 270.4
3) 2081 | 345.3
